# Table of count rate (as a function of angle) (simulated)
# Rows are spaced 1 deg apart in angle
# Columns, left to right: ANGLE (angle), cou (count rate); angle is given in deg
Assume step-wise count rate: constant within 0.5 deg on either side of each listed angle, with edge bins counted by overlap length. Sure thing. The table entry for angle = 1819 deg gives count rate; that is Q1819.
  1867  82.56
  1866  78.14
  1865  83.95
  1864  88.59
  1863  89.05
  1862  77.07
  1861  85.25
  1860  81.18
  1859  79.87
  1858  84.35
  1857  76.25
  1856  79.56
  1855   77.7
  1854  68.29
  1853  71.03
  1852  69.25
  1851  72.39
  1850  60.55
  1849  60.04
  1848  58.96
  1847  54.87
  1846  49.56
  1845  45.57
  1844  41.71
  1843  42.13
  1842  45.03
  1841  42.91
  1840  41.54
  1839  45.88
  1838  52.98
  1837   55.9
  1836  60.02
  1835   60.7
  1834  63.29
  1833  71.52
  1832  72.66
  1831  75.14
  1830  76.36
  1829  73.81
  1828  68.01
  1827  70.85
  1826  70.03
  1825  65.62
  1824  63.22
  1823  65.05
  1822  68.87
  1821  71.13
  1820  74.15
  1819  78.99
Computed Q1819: 78.99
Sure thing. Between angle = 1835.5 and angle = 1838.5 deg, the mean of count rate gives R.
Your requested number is 56.3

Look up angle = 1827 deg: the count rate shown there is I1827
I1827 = 70.85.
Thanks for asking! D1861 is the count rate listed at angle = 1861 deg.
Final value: 85.25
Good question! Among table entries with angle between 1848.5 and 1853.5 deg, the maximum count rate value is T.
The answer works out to 72.39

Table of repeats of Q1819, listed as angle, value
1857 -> 76.25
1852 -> 69.25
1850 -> 60.55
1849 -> 60.04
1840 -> 41.54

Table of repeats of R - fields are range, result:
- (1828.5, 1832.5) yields 74.5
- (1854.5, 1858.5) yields 79.5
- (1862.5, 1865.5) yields 87.2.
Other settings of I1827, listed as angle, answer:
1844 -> 41.71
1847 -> 54.87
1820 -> 74.15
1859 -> 79.87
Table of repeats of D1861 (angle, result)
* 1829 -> 73.81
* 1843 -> 42.13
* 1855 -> 77.7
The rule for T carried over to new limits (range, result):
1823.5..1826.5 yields 70.03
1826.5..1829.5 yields 73.81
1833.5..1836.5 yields 63.29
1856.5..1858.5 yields 84.35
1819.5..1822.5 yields 74.15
